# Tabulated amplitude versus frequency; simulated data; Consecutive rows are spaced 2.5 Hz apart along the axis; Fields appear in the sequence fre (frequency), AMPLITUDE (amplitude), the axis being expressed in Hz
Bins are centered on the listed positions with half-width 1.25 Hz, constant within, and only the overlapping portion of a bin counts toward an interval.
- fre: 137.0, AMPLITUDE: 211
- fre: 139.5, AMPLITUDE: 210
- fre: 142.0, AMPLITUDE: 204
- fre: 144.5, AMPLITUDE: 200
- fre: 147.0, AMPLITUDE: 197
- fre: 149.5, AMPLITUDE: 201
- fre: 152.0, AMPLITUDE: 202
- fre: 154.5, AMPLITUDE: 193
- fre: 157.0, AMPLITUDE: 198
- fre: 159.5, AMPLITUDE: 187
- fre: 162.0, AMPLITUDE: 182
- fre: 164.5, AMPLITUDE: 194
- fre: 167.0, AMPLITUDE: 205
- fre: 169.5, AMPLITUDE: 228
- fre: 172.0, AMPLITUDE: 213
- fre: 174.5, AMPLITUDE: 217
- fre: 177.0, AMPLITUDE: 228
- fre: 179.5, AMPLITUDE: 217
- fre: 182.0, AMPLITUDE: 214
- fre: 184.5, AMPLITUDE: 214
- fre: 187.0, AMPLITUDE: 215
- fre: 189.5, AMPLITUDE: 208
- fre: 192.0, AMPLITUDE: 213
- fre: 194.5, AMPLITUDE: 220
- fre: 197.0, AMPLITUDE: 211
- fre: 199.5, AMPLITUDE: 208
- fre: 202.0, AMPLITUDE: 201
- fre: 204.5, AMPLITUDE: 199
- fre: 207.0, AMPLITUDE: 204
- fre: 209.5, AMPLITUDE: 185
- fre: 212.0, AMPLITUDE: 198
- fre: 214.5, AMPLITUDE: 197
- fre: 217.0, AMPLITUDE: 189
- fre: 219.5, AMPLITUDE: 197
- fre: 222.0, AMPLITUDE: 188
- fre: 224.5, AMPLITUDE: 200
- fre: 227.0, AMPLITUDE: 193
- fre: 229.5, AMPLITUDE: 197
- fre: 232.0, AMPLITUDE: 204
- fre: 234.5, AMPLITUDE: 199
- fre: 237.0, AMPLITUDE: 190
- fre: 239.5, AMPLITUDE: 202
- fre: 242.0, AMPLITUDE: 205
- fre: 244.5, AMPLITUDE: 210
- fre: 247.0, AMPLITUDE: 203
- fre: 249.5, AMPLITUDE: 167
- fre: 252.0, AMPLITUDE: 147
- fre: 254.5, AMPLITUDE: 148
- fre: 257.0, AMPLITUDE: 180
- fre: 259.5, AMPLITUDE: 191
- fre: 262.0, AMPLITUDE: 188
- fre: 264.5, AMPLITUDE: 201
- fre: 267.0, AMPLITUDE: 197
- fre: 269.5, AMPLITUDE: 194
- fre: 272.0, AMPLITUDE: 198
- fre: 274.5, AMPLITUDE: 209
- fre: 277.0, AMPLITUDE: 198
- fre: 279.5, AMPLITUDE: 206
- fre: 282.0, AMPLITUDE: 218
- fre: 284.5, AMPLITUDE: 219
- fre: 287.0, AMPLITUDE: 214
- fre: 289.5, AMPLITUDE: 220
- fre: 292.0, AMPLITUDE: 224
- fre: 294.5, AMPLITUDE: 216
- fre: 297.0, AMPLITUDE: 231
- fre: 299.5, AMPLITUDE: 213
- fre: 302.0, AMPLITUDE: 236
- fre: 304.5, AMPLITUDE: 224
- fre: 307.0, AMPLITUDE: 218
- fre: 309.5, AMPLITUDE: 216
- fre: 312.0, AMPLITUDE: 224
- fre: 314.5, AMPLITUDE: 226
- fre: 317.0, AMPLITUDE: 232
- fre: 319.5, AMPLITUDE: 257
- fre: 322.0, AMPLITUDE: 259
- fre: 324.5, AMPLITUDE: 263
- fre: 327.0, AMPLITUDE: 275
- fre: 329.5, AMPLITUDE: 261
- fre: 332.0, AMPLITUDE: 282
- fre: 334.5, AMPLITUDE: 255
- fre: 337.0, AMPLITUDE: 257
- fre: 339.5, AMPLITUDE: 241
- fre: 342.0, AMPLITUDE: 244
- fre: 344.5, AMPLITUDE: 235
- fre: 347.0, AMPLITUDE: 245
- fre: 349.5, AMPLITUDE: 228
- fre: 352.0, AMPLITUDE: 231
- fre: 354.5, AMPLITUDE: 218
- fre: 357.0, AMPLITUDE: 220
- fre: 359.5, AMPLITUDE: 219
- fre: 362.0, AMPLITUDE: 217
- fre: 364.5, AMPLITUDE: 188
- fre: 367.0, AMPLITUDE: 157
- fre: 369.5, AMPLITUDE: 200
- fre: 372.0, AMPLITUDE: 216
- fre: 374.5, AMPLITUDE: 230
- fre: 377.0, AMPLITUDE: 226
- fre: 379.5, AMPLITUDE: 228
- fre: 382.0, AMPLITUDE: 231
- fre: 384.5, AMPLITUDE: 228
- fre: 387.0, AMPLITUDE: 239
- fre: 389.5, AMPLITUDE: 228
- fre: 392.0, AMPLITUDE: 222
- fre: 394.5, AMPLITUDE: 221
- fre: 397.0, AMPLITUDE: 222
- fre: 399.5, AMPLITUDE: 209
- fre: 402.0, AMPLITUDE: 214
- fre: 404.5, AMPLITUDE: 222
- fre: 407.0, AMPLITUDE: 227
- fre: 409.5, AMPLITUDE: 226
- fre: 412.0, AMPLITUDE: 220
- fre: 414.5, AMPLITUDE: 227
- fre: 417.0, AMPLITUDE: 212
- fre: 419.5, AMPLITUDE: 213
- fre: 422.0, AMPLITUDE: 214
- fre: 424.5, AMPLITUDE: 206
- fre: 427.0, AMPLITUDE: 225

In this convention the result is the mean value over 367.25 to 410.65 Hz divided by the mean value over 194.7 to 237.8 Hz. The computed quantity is 1.1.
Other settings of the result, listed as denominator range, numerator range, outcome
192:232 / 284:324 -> 1.14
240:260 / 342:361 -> 1.26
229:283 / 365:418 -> 1.13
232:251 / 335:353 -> 1.23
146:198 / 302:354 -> 1.17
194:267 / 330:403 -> 1.17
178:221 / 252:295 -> 0.97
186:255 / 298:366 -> 1.20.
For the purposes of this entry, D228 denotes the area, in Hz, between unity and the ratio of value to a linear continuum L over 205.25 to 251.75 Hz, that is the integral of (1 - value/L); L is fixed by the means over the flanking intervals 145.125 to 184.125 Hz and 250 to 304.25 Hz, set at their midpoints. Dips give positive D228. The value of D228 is 1.9 Hz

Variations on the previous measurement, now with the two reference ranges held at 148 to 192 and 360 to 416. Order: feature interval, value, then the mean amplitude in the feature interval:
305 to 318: -0.5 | 223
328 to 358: -3.9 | 244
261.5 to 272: 0.8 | 196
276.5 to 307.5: -0.8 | 219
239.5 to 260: 2.8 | 182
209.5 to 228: 1.4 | 194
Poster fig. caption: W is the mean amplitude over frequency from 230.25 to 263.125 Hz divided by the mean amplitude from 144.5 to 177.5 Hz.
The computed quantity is 0.9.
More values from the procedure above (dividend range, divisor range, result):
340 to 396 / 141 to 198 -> 1.07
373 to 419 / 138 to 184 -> 1.09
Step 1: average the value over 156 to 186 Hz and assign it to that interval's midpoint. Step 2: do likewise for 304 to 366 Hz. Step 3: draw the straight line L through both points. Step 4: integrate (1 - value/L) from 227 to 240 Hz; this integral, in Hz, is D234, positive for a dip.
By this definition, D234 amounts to 1.3 Hz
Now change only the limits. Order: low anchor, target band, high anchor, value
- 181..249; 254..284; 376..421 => 1.8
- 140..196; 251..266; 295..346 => 3.4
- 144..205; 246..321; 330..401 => 3.8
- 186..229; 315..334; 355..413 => -4.2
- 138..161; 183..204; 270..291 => -0.8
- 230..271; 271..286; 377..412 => -0.9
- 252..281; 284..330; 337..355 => -4.0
